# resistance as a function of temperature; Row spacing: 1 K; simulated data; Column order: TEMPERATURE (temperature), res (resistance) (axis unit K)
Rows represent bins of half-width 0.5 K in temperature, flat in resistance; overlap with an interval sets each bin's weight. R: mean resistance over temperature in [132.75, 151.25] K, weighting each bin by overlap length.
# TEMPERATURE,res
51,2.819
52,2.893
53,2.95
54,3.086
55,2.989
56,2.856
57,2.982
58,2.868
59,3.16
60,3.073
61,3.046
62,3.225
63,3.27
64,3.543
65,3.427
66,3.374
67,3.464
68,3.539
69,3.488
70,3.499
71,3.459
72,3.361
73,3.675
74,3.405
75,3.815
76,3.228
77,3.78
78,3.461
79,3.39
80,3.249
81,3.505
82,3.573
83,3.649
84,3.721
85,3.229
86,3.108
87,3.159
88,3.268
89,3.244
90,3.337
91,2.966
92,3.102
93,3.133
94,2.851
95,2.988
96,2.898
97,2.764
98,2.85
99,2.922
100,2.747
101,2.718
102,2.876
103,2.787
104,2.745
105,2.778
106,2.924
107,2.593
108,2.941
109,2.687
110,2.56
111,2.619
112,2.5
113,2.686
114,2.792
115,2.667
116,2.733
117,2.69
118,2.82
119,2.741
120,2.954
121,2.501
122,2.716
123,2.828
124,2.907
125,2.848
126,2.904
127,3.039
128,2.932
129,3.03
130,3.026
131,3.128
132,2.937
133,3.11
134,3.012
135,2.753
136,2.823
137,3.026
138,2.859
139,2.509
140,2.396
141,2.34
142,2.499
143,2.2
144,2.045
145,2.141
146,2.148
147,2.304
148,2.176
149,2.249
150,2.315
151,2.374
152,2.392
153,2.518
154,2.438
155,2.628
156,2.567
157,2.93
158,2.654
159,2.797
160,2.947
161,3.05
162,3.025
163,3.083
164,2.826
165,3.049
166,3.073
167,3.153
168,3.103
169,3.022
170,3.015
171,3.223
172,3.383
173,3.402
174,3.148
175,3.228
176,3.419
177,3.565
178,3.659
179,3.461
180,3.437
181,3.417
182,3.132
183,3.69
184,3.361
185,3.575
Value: 2.48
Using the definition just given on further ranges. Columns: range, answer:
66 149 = 2.95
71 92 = 3.4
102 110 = 2.77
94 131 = 2.8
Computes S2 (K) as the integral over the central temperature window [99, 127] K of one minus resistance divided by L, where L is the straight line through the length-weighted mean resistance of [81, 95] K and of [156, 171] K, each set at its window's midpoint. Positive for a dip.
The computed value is 3.6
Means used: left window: 3.26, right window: 2.97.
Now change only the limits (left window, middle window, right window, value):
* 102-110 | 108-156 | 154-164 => 2.6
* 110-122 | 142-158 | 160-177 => 3.3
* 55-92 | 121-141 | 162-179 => 2.5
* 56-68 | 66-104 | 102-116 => -3.4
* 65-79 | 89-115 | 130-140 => 3.0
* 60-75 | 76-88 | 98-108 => -1.0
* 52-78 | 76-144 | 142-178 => 3.2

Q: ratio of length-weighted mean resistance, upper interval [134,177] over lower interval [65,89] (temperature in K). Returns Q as 0.8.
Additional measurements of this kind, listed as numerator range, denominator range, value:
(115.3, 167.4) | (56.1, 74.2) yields 0.82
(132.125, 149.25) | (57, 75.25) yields 0.75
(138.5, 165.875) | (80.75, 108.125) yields 0.84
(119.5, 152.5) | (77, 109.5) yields 0.86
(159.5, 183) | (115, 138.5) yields 1.12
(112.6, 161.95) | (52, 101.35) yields 0.83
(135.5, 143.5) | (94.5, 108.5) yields 0.91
